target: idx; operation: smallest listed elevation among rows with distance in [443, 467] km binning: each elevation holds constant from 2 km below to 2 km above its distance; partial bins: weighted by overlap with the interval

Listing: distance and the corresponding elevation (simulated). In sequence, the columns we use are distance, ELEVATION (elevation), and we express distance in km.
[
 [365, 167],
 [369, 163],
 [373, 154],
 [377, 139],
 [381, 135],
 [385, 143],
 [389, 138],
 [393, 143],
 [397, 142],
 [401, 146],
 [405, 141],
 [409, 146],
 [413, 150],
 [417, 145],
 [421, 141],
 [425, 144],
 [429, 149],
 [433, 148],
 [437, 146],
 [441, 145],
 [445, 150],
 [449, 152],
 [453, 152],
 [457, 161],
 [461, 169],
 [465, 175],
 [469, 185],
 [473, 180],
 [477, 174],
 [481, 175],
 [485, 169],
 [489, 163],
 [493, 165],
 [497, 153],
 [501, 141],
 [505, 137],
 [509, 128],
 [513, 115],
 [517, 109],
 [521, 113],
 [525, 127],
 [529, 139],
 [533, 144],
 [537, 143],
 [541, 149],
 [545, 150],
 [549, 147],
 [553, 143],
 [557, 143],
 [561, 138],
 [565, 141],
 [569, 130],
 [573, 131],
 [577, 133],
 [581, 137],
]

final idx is 150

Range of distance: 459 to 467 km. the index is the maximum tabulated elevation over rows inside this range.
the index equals 175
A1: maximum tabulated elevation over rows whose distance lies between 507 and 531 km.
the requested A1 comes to 139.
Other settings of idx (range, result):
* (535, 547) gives 143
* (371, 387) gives 135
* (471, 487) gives 169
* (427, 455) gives 145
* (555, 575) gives 130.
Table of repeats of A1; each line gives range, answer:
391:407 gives 146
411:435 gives 150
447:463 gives 169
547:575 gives 147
